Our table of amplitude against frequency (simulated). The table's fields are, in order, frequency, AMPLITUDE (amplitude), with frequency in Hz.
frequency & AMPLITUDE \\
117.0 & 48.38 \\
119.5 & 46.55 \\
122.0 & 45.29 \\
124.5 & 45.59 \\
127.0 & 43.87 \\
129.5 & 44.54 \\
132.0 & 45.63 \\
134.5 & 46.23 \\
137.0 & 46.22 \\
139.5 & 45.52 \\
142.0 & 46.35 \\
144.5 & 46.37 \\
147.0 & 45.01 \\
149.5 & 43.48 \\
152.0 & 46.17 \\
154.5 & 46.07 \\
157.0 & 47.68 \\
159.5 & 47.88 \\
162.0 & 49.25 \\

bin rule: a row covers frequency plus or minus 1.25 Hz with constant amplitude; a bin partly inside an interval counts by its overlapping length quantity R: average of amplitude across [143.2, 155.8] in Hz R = 45.4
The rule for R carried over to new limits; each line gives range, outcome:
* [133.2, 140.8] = 46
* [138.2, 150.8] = 45.4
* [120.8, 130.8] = 44.8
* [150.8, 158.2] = 46.6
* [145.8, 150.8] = 44.3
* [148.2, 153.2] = 44.8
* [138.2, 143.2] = 45.9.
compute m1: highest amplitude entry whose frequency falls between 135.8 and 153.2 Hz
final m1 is 46.37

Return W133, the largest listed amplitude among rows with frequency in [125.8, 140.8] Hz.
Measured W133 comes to 46.23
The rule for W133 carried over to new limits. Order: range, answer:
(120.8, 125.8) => 45.59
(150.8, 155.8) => 46.17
